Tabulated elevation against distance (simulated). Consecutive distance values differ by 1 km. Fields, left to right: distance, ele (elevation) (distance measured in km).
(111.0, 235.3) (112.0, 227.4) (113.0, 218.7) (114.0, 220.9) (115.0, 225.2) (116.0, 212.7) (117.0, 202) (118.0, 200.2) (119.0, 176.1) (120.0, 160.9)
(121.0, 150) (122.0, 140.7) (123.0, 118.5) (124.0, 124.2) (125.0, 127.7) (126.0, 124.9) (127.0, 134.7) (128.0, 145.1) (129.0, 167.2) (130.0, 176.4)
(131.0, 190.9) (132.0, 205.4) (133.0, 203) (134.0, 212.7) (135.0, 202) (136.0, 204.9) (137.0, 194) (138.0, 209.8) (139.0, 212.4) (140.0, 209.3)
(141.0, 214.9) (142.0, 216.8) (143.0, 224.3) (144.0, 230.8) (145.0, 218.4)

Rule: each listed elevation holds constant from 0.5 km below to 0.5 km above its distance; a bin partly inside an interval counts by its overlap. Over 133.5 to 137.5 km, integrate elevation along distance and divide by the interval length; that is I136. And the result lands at 203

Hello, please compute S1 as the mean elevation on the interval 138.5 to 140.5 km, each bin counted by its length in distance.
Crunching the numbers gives 211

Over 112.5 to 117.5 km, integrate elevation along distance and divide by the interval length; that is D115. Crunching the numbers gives 216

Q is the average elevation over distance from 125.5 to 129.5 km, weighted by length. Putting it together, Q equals 143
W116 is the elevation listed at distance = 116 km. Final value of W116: 212.7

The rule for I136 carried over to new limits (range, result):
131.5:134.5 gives 207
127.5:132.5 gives 177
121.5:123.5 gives 130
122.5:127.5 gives 126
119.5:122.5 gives 151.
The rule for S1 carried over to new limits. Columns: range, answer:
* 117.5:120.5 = 179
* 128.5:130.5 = 172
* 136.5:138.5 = 202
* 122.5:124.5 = 121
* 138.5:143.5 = 216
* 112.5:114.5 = 220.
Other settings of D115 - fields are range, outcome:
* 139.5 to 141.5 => 212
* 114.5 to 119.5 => 203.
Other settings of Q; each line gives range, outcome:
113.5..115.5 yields 223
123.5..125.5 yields 126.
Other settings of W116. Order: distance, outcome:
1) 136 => 204.9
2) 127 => 134.7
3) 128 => 145.1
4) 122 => 140.7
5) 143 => 224.3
